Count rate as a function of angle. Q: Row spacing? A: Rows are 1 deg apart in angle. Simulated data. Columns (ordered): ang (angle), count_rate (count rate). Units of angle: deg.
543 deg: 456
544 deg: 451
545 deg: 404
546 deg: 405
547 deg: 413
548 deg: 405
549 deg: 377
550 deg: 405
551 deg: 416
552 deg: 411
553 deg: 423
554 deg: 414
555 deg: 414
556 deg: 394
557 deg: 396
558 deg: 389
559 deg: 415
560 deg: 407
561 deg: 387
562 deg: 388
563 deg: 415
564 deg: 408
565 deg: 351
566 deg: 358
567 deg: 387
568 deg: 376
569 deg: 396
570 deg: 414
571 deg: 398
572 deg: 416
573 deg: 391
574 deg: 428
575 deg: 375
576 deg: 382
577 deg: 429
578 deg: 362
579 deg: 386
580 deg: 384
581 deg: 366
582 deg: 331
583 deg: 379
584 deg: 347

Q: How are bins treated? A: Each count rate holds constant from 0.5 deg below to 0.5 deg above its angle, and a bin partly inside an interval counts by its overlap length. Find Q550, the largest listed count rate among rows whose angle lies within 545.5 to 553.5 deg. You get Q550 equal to 423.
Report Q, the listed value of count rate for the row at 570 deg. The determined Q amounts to 414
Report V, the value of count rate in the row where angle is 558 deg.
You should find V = 389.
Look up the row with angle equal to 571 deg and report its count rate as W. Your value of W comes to 398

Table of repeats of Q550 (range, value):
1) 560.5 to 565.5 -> 415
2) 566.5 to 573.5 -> 416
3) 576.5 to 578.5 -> 429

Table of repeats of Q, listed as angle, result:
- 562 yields 388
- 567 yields 387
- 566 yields 358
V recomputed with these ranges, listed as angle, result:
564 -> 408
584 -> 347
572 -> 416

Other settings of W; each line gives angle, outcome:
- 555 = 414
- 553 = 423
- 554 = 414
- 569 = 396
